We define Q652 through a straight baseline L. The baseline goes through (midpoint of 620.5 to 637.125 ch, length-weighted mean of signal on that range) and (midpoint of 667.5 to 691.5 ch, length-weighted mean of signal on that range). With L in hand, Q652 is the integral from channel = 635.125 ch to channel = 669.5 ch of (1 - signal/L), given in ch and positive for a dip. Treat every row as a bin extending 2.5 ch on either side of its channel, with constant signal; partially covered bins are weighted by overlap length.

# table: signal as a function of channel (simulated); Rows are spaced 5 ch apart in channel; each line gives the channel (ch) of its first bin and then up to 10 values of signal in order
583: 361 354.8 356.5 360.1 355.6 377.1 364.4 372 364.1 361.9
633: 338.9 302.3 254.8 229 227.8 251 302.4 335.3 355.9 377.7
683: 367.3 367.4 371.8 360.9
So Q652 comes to 8.3 ch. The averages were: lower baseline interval 350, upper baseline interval 363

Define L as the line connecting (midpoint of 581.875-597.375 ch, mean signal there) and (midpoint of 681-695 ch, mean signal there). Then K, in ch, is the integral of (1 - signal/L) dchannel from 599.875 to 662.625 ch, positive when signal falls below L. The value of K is 7.9 ch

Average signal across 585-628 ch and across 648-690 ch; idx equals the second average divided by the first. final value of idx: 0.87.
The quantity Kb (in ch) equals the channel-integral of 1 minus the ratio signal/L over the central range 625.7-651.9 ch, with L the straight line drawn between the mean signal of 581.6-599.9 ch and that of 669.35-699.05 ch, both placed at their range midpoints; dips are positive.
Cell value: 5.0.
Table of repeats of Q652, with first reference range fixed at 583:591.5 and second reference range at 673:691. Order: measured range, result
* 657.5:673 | 2.3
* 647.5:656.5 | 3.3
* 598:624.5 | -0.5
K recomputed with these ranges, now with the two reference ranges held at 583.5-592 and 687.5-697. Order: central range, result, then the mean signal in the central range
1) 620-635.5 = 0.24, 356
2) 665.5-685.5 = 0.42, 359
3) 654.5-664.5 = 2.62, 269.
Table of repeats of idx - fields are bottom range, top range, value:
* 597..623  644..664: 0.68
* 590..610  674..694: 1.02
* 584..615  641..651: 0.67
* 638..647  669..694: 1.39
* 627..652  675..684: 1.29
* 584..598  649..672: 0.79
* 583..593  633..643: 0.84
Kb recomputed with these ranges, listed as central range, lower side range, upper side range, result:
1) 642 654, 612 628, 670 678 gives 4.21 ch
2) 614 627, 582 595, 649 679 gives -1.31 ch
